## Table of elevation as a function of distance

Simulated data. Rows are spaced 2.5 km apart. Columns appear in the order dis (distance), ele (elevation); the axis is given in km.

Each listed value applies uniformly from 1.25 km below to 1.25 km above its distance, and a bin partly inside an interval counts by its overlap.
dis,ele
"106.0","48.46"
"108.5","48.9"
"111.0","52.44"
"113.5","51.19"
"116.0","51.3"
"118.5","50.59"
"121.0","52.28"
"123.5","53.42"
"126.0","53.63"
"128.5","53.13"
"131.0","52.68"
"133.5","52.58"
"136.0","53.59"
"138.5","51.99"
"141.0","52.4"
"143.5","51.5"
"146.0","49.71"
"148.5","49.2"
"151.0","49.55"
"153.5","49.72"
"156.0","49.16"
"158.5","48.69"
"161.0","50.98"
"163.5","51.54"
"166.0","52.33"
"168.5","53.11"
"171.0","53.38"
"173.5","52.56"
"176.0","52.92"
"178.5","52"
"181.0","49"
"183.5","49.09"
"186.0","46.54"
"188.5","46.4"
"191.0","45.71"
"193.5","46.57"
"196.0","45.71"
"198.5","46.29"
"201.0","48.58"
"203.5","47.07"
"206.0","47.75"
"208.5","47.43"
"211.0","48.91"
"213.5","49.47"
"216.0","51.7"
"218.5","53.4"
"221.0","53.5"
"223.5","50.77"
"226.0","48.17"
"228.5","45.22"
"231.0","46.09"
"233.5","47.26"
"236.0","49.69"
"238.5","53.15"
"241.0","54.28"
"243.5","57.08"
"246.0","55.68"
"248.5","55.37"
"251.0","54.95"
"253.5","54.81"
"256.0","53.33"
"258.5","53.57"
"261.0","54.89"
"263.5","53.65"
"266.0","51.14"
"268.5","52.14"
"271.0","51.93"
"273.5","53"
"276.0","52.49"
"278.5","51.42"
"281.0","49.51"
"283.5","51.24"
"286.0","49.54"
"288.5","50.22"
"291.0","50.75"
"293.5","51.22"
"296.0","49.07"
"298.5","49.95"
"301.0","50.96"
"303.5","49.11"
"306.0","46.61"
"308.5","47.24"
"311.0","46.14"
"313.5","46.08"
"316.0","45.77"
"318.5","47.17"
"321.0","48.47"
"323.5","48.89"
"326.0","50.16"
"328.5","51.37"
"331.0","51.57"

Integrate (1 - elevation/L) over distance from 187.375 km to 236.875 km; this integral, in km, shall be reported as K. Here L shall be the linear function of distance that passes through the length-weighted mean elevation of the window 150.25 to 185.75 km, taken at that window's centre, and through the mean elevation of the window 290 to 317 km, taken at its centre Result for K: 1.8 km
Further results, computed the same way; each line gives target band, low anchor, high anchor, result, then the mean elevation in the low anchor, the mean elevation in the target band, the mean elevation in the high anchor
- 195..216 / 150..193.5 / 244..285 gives 1.3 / 50.1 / 47.9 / 53.1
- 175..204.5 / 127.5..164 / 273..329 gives 1.5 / 51.1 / 48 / 49.3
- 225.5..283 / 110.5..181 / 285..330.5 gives -2.8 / 51.6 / 52.2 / 48.9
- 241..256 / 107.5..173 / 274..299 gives -1.3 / 51.5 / 55.3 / 50.6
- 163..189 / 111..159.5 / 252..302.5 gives 0.3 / 51.4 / 50.9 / 51.7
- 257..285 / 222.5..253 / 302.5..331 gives -1.2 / 51.6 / 52.3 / 48.1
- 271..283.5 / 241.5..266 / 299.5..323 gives 0.0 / 54.6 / 51.6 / 47.6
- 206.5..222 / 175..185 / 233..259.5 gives 0.5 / 50.6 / 50.5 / 53.7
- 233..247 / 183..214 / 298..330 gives -1.6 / 47.3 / 53.1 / 48.3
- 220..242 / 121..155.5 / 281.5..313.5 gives 0.2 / 51.7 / 49.7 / 49.2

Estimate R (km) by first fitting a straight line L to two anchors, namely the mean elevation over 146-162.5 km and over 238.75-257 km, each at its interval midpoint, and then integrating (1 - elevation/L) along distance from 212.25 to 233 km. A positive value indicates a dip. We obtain 1.5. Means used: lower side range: 49.6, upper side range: 55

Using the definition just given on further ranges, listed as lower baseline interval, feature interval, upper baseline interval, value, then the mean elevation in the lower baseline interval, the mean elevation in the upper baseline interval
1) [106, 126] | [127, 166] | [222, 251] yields 0.18 km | 51.4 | 51.3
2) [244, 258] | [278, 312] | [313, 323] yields 0.19 km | 54.9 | 47.1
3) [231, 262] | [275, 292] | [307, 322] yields -0.32 km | 53.4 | 46.8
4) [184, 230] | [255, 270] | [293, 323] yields -1.53 km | 48.3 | 48.1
